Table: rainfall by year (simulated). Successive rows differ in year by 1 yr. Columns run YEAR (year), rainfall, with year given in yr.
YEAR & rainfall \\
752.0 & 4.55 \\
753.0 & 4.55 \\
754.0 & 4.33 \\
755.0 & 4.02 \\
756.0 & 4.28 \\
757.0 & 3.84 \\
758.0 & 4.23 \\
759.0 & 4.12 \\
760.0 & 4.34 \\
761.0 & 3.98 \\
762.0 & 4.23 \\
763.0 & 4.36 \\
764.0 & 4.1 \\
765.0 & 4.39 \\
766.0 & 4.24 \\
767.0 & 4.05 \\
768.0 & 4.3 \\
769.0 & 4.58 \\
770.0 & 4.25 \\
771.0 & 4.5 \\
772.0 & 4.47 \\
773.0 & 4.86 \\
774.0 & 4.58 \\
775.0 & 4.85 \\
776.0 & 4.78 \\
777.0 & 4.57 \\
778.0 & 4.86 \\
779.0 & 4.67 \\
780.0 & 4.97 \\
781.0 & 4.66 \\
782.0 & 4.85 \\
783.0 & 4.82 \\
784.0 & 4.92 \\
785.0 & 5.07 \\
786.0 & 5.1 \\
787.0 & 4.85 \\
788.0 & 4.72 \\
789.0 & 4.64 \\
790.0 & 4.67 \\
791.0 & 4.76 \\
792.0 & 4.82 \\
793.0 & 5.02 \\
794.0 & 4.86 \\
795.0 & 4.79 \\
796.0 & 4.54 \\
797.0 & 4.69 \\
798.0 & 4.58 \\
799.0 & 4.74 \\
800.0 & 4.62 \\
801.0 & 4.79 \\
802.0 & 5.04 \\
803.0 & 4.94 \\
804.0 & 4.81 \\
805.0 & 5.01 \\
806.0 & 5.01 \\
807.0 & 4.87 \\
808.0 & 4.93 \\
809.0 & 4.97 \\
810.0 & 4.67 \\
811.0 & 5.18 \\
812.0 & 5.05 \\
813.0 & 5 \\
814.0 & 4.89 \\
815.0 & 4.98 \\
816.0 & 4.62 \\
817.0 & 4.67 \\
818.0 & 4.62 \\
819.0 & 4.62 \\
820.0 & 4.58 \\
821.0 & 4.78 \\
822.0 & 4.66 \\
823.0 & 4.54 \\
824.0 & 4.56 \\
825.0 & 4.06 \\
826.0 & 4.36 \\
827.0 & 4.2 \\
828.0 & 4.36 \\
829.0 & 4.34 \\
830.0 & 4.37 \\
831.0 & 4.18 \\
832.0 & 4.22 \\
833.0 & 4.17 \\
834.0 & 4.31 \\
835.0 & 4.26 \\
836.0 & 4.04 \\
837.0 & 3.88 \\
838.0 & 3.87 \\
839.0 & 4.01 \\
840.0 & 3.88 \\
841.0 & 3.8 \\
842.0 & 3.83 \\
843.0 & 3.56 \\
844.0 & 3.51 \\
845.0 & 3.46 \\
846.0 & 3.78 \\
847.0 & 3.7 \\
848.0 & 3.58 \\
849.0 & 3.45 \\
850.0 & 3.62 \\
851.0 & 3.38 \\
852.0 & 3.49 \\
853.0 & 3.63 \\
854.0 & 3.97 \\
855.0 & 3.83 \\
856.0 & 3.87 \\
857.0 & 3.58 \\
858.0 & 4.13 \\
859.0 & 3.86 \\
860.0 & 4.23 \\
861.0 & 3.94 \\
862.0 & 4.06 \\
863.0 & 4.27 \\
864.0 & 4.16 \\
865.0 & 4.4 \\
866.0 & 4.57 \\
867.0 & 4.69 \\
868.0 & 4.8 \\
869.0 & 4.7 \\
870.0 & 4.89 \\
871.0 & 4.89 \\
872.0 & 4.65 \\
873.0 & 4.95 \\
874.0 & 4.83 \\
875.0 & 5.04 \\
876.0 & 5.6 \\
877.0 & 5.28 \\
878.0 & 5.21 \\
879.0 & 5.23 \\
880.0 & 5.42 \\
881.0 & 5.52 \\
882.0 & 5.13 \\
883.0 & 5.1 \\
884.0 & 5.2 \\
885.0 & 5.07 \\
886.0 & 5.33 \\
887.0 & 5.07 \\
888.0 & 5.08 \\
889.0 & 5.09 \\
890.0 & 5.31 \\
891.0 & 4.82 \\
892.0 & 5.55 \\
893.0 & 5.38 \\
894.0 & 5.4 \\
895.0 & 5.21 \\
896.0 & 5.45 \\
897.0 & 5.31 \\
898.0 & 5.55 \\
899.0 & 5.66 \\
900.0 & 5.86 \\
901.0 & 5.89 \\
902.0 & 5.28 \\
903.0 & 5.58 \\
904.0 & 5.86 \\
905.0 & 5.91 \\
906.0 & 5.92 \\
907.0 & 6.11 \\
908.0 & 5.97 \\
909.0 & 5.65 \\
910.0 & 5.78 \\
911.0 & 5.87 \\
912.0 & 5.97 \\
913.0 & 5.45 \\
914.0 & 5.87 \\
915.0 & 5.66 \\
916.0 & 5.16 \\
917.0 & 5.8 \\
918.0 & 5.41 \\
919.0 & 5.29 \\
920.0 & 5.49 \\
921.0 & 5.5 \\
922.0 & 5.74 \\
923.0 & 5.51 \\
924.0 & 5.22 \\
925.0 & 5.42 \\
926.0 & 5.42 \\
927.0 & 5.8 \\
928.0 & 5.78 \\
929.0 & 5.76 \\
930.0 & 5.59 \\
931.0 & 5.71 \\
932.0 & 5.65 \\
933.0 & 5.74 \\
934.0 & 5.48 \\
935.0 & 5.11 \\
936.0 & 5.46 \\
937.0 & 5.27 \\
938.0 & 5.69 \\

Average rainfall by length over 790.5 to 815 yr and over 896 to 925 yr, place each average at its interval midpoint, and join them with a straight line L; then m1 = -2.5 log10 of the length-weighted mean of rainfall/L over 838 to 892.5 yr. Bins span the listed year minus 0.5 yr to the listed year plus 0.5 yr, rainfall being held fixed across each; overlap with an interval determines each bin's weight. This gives 0.20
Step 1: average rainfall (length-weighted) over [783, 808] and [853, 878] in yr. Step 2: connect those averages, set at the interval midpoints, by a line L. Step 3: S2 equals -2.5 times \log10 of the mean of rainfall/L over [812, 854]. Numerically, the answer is 0.12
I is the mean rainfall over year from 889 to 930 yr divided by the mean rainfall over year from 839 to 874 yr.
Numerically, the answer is 1.38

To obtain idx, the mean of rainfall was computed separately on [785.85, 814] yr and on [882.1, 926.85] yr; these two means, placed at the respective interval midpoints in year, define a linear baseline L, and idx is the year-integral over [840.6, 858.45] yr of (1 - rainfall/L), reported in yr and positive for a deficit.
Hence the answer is 5.1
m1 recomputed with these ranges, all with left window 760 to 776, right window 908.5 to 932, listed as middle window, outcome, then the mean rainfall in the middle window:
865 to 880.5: 0.06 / 4.96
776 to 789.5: -0.07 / 4.82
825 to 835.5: 0.15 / 4.27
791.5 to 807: -0.04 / 4.82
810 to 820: -0.01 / 4.83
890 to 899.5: 0.01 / 5.37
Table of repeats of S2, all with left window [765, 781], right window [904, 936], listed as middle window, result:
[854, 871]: 0.22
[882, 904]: 0.02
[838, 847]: 0.33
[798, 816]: -0.02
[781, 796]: -0.04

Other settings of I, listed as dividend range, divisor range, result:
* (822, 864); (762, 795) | 0.85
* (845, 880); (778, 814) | 0.89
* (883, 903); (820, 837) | 1.23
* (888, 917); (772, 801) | 1.17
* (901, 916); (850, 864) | 1.49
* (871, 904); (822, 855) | 1.34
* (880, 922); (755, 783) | 1.24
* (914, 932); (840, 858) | 1.51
